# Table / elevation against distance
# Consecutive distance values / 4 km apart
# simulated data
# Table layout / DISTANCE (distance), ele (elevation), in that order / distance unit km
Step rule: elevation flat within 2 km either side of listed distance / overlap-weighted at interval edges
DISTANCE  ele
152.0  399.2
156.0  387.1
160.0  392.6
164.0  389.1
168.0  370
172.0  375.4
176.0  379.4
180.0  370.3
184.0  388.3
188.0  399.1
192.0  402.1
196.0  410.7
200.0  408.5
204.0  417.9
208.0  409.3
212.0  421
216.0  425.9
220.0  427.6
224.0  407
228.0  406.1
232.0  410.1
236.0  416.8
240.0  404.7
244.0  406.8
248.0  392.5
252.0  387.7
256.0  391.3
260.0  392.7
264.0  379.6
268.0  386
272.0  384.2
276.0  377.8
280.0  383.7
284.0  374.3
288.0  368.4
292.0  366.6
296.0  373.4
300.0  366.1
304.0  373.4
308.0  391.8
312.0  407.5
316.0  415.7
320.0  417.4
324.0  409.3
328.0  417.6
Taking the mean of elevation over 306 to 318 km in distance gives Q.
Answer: 405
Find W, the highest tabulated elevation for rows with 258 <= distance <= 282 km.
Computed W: 392.7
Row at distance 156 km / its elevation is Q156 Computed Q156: 387.1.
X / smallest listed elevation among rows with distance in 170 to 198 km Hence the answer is 370.3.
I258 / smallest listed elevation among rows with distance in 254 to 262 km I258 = 391.3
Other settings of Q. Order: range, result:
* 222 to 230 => 407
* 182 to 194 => 396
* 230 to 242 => 411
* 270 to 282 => 382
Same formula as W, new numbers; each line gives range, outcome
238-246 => 406.8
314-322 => 417.4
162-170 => 389.1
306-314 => 407.5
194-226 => 427.6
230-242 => 416.8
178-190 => 399.1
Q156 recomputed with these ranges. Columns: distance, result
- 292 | 366.6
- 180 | 370.3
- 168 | 370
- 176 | 379.4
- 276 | 377.8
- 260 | 392.7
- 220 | 427.6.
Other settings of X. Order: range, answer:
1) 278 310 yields 366.1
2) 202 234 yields 406.1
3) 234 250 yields 392.5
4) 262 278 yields 377.8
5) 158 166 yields 389.1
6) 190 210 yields 402.1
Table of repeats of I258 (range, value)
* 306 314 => 391.8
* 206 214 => 409.3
